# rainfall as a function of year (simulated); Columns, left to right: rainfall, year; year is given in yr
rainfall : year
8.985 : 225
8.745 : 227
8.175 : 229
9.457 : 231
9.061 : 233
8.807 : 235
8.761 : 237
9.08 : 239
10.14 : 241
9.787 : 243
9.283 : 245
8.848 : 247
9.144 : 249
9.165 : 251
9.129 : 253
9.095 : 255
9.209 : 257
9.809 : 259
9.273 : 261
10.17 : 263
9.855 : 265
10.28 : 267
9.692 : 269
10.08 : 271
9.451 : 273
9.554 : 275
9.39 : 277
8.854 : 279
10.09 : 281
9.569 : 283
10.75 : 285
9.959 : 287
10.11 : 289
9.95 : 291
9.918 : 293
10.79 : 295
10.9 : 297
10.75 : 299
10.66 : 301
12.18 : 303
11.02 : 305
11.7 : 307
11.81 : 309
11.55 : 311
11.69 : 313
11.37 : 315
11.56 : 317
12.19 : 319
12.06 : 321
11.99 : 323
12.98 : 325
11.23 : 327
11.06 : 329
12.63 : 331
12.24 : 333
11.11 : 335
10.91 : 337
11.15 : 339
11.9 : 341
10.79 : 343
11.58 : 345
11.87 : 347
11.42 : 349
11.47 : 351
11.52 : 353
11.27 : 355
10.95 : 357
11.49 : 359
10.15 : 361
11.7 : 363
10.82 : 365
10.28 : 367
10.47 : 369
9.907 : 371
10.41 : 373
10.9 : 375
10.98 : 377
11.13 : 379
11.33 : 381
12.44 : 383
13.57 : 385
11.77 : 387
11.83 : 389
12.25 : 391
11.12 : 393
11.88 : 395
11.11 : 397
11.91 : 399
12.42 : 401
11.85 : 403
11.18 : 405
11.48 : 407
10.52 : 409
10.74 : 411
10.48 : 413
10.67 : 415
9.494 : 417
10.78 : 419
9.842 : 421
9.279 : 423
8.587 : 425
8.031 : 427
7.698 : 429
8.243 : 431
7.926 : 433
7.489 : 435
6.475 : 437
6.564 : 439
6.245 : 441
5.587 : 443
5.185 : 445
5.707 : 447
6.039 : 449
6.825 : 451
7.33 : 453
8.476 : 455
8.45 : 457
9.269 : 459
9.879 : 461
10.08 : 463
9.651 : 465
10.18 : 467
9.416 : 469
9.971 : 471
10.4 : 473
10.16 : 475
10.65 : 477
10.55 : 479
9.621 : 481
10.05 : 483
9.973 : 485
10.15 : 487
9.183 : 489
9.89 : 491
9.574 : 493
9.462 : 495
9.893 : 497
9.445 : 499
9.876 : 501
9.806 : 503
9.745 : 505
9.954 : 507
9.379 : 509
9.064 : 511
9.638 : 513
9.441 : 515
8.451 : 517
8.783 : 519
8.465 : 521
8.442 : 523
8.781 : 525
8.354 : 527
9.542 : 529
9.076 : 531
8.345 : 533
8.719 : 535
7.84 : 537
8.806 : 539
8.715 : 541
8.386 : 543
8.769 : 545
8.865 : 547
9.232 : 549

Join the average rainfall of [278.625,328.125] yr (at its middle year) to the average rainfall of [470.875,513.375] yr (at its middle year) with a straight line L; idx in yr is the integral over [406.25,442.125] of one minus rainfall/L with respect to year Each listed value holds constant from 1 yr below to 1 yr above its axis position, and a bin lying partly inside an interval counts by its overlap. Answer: 4.87 yr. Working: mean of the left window 11.1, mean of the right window 9.84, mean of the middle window 8.89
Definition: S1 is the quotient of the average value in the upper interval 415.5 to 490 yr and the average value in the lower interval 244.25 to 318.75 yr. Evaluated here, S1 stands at 0.8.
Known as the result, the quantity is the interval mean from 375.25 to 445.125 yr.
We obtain 10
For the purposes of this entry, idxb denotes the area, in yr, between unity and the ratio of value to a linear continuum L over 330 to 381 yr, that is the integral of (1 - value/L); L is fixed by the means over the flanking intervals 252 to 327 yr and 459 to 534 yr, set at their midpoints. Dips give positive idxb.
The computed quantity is -4.7 yr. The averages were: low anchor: 10.5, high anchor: 9.55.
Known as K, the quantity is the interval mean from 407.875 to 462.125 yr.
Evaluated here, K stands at 8.23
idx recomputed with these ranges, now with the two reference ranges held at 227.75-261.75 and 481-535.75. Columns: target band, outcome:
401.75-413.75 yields -2.35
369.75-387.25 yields -3.96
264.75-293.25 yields -1.94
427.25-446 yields 4.87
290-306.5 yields -2.84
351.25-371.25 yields -3.61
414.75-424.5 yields -0.64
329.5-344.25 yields -3.65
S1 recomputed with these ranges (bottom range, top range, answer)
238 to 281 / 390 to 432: 1.10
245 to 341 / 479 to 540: 0.88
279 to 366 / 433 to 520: 0.79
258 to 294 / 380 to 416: 1.18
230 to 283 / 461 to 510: 1.05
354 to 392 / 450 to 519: 0.85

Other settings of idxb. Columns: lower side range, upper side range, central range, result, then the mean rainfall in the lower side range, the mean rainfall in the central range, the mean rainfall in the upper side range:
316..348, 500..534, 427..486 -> 9.0 yr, 11.7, 8.41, 9.13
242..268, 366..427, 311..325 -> -2.4 yr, 9.47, 11.9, 11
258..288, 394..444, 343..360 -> -3.2 yr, 9.79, 11.4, 9.46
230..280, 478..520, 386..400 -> -3.2 yr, 9.41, 11.7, 9.62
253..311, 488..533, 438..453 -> 5.4 yr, 10.2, 6.11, 9.26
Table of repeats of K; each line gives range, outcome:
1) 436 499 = 8.75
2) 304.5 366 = 11.5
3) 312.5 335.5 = 11.9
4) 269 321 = 10.6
